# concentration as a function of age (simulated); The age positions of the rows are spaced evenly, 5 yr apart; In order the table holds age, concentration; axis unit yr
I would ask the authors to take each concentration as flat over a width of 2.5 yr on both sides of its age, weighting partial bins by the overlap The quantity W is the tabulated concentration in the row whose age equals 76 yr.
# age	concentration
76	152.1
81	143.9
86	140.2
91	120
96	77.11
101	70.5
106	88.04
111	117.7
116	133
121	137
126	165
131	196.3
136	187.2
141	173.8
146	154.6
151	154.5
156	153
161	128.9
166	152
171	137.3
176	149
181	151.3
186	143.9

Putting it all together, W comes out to 152.1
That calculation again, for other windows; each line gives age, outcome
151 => 154.5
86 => 140.2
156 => 153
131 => 196.3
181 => 151.3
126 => 165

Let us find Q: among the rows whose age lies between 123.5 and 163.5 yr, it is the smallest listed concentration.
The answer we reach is 128.9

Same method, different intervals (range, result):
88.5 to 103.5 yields 70.5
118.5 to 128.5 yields 137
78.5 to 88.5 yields 140.2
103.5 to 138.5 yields 88.04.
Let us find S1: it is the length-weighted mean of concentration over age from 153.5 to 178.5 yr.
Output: 144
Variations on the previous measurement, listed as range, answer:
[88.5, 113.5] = 94.7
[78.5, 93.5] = 135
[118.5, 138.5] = 171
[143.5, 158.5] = 154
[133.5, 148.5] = 172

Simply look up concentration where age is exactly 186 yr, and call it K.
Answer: 143.9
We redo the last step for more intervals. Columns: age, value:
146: 154.6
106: 88.04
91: 120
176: 149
